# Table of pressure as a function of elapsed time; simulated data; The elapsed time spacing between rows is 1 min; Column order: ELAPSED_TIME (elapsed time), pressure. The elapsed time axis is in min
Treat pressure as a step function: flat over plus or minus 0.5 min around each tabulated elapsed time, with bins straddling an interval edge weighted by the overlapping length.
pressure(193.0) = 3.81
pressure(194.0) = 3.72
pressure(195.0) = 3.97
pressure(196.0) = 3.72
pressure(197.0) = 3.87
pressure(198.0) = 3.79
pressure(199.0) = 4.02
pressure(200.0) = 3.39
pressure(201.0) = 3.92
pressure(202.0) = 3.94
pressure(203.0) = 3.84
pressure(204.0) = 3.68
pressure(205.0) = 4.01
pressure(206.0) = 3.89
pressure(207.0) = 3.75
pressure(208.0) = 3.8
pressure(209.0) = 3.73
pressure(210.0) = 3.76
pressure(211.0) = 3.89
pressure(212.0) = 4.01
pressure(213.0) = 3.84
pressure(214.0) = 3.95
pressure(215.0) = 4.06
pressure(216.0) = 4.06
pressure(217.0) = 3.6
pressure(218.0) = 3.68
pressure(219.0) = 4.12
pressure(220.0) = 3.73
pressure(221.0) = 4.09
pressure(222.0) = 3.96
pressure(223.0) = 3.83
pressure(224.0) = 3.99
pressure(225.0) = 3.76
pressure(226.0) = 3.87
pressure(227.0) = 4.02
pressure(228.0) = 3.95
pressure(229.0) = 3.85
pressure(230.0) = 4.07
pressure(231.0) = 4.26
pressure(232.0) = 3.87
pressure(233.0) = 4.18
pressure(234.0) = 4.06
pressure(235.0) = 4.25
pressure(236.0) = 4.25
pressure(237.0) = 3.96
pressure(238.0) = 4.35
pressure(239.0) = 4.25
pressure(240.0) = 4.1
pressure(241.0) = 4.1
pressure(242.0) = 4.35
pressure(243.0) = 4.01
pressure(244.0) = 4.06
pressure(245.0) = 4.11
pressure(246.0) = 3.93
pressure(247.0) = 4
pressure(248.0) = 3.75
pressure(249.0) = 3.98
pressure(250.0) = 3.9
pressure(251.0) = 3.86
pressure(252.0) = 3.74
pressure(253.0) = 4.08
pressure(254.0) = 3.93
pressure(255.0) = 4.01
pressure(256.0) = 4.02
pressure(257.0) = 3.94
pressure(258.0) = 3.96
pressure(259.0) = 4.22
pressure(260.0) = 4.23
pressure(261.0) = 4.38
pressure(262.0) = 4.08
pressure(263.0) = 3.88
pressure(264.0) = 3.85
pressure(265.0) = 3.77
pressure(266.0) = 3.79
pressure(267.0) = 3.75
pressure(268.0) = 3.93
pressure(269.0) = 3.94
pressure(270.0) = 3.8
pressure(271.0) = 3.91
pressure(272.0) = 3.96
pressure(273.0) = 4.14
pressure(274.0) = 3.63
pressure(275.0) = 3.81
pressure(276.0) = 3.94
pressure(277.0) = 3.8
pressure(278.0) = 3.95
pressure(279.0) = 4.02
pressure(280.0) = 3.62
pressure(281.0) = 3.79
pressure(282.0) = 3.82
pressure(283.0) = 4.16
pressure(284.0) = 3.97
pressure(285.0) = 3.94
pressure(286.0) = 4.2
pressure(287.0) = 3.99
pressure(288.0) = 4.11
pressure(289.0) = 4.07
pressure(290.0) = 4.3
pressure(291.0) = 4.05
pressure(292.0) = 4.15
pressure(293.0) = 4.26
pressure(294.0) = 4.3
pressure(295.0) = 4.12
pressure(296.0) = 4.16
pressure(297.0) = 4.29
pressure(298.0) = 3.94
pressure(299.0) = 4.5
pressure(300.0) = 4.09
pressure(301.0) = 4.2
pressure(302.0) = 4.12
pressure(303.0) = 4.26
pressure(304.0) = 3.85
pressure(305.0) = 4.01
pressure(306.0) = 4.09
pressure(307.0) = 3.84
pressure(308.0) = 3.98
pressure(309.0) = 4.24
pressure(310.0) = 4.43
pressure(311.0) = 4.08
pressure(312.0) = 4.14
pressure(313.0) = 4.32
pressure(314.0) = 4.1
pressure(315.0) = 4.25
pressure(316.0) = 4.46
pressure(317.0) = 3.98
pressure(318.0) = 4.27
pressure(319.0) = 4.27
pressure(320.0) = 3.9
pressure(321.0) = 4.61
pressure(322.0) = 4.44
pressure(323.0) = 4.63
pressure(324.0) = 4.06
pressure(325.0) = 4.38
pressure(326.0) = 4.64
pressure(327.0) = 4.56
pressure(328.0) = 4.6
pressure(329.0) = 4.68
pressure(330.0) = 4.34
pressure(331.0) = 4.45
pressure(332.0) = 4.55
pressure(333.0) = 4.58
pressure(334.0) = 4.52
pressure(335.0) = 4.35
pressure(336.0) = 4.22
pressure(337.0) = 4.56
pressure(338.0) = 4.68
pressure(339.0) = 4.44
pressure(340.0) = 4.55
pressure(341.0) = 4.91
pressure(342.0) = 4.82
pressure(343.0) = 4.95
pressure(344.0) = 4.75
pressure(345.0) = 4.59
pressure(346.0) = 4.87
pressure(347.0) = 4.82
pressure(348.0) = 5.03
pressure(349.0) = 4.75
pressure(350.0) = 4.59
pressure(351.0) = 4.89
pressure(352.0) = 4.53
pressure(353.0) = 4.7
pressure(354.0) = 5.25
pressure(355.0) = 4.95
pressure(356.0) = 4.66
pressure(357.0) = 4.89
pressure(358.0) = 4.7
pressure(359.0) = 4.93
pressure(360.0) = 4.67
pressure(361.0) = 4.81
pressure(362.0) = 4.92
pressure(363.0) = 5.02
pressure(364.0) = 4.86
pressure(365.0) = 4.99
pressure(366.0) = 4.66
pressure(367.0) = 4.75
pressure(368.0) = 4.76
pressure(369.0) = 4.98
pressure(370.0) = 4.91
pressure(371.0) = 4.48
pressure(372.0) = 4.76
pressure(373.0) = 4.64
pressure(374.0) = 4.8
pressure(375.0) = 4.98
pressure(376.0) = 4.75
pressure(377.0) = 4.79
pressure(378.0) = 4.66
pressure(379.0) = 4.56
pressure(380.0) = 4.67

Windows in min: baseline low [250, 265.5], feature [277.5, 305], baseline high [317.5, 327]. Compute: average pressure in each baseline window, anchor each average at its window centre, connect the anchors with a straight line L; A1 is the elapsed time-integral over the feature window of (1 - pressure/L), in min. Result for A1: 0.7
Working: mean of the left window 3.99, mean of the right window 4.37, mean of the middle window 4.08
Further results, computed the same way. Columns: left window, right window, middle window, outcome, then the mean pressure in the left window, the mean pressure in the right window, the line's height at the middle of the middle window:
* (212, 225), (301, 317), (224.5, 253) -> -0.5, 3.91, 4.14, 3.96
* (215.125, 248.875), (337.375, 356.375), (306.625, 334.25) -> 1.6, 4.01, 4.77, 4.6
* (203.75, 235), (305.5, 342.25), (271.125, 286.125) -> 1.0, 3.92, 4.37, 4.18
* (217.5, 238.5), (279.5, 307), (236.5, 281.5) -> 0.8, 4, 4.08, 4.04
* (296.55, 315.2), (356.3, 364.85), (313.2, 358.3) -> -0.4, 4.14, 4.85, 4.53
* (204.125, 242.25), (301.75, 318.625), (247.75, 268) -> 0.4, 3.97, 4.14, 4.04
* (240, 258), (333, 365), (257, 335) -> 3.8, 3.99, 4.75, 4.35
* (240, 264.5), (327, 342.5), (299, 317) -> 0.9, 4.02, 4.55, 4.38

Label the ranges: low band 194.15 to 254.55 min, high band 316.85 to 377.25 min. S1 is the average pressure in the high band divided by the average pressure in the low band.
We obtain 1.18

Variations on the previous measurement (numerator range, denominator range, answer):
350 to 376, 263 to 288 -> 1.23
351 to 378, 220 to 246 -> 1.19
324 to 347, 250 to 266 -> 1.15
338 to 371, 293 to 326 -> 1.14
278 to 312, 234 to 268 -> 1.02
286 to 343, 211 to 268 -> 1.08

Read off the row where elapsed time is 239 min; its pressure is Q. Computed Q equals 4.25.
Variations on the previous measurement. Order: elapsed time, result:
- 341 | 4.91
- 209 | 3.73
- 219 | 4.12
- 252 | 3.74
